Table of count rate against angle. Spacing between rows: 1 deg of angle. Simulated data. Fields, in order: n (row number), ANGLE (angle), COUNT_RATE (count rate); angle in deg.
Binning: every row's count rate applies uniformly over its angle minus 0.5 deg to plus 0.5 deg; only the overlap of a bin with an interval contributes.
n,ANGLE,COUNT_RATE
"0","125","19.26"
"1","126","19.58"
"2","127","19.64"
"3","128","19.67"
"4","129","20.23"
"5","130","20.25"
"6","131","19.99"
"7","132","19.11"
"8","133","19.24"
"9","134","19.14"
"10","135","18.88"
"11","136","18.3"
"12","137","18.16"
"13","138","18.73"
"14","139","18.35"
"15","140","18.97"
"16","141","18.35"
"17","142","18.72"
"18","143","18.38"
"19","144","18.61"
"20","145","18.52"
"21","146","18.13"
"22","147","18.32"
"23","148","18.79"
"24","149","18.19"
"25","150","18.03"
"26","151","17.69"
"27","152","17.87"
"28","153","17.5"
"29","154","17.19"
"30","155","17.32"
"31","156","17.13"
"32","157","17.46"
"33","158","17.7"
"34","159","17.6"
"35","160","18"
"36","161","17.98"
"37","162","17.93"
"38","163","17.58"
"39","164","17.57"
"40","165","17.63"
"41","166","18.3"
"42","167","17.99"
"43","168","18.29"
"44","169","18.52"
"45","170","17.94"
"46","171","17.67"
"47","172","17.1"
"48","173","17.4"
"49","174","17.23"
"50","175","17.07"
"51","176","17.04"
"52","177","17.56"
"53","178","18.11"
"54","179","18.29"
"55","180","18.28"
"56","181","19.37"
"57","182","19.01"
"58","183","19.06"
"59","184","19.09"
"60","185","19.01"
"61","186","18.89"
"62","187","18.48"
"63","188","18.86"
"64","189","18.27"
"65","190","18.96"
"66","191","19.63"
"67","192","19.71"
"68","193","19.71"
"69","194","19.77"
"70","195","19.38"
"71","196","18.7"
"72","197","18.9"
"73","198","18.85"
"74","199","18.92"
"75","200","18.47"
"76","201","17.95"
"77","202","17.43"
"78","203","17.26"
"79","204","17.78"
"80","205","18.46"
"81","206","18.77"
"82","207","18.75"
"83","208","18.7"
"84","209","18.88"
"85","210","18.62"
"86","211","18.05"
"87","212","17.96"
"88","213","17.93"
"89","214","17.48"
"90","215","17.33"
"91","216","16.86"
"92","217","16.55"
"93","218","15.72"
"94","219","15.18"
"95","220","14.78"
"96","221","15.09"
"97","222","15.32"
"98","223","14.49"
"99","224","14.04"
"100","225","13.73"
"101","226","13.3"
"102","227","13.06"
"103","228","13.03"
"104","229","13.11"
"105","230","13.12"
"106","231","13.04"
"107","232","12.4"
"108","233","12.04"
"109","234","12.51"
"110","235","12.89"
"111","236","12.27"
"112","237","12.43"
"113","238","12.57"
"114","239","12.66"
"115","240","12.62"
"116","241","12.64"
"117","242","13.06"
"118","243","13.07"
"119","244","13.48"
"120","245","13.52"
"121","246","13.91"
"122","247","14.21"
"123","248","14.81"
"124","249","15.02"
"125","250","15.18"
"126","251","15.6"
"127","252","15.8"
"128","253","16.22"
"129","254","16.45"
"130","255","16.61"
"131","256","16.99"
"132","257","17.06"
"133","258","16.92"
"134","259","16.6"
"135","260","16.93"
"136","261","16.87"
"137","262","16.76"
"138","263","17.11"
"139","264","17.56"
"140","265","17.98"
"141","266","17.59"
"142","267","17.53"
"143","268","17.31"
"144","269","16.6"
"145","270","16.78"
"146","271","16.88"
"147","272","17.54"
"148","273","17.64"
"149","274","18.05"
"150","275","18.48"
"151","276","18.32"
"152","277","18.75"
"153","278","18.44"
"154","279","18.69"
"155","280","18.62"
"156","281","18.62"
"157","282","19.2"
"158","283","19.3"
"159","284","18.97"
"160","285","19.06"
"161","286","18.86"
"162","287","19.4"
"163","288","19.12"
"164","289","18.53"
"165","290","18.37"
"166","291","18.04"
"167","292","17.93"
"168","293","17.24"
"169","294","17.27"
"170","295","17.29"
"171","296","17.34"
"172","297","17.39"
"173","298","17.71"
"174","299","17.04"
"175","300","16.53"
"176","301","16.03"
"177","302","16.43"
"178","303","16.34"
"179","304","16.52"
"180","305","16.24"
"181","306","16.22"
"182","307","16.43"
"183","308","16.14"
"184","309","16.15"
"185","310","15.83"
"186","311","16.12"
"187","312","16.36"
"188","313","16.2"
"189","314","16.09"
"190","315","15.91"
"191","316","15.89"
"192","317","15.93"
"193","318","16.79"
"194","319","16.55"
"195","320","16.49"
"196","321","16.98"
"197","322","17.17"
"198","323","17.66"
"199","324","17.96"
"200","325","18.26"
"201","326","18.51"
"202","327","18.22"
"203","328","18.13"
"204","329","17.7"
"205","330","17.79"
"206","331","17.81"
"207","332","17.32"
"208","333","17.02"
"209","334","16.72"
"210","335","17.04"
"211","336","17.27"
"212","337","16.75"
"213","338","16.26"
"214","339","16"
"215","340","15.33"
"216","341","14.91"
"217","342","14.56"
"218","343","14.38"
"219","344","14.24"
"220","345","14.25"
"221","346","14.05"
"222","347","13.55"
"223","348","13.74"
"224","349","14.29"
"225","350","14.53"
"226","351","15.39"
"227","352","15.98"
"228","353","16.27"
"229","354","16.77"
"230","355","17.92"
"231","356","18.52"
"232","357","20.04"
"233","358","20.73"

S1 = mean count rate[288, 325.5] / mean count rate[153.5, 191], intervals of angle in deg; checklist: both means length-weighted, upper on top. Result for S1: 0.94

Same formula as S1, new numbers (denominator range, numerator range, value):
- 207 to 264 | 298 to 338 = 1.12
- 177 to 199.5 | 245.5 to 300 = 0.92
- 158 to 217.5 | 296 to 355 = 0.90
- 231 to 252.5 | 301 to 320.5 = 1.21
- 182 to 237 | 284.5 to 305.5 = 1.05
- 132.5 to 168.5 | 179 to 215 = 1.03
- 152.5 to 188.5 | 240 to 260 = 0.84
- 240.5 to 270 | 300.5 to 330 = 1.06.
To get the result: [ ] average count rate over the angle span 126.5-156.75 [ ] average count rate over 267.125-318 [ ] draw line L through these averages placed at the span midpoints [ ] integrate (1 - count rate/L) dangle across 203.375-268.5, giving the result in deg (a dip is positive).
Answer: 8.7 deg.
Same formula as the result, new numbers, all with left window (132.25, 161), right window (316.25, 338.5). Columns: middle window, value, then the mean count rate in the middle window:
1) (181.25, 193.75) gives -0.8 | 19.1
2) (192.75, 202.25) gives -0.5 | 18.8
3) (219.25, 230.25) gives 2.4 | 14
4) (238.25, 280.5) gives 3.3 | 16.2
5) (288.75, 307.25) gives 0.4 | 17.1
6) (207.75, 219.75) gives 0.3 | 17.4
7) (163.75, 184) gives 0.1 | 18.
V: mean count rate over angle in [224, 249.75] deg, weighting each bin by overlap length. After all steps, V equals 13.2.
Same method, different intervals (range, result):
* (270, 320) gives 17.4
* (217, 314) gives 16.1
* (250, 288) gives 17.6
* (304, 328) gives 16.7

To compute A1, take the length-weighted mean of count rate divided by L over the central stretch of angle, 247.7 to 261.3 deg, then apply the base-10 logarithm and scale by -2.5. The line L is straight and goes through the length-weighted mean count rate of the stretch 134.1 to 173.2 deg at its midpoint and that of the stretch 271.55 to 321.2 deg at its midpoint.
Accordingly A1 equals 0.087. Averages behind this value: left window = 18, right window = 17.4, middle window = 16.2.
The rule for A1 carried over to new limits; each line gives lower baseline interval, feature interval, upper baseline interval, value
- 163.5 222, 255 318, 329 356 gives -0.042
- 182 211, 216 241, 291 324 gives 0.312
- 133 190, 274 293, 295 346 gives -0.105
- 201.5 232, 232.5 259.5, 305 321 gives 0.127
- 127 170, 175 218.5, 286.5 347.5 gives -0.029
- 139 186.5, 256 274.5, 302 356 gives -0.014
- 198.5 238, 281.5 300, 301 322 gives -0.128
